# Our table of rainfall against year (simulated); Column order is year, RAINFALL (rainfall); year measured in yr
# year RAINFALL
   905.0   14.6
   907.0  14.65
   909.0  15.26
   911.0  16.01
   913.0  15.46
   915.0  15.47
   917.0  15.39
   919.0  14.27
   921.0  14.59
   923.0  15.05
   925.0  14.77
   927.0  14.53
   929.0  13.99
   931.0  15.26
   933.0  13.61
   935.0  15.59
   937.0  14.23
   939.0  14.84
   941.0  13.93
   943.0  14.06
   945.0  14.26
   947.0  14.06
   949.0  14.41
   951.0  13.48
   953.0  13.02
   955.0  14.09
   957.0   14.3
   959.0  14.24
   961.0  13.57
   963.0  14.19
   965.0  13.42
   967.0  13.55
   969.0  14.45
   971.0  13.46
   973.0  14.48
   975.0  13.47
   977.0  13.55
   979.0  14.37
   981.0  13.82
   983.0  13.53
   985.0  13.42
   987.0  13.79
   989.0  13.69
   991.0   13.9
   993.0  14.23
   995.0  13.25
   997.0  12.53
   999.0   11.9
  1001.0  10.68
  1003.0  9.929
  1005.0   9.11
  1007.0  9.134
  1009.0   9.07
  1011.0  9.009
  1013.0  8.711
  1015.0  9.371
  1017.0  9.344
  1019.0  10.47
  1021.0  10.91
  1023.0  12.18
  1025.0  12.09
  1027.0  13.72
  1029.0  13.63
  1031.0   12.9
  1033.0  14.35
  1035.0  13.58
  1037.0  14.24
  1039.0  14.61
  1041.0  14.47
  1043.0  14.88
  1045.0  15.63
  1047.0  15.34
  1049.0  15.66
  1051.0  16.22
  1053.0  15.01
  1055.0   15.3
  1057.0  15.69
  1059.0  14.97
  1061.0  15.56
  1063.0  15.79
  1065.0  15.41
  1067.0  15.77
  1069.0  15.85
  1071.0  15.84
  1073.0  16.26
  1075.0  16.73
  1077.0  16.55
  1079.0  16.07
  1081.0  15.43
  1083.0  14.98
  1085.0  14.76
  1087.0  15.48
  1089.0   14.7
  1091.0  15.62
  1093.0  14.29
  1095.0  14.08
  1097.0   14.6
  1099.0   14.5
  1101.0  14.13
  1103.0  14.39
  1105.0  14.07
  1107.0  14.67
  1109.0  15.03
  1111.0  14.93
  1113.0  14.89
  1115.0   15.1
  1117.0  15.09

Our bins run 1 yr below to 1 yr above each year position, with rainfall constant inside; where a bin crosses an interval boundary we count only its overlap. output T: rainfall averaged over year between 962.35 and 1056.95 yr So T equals 13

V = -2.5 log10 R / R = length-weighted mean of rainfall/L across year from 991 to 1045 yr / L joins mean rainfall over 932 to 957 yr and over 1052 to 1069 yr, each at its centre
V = 0.24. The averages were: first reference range 14.1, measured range 12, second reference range 15.5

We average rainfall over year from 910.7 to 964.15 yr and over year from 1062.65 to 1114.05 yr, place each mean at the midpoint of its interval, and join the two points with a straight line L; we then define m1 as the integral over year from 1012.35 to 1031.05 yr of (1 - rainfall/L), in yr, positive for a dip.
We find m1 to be 4.5 yr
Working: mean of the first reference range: 14.4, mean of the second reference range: 15.2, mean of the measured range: 11.3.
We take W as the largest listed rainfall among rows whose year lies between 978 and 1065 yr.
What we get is 16.22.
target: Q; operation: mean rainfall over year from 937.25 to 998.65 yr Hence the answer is 13.8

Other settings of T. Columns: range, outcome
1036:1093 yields 15.4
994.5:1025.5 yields 10.4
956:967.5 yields 13.9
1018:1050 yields 13.7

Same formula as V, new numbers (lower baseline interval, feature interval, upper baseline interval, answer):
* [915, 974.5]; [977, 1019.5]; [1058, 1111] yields 0.25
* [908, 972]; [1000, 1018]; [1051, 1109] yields 0.50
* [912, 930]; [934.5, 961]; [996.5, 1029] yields -0.04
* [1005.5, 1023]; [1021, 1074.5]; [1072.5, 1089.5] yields -0.17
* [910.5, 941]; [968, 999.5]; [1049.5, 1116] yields 0.10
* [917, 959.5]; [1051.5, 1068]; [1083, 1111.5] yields -0.06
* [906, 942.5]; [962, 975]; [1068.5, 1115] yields 0.08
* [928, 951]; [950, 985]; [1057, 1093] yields 0.06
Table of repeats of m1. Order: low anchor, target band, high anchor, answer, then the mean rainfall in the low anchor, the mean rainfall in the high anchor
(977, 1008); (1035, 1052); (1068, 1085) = -0.5 yr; 12.5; 15.9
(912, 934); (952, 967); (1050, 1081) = 1.2 yr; 14.8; 15.8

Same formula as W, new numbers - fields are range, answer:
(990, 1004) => 14.23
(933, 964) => 15.59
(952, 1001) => 14.48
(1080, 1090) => 15.48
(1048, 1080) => 16.73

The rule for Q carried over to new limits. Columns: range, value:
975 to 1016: 11.9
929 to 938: 14.6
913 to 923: 15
